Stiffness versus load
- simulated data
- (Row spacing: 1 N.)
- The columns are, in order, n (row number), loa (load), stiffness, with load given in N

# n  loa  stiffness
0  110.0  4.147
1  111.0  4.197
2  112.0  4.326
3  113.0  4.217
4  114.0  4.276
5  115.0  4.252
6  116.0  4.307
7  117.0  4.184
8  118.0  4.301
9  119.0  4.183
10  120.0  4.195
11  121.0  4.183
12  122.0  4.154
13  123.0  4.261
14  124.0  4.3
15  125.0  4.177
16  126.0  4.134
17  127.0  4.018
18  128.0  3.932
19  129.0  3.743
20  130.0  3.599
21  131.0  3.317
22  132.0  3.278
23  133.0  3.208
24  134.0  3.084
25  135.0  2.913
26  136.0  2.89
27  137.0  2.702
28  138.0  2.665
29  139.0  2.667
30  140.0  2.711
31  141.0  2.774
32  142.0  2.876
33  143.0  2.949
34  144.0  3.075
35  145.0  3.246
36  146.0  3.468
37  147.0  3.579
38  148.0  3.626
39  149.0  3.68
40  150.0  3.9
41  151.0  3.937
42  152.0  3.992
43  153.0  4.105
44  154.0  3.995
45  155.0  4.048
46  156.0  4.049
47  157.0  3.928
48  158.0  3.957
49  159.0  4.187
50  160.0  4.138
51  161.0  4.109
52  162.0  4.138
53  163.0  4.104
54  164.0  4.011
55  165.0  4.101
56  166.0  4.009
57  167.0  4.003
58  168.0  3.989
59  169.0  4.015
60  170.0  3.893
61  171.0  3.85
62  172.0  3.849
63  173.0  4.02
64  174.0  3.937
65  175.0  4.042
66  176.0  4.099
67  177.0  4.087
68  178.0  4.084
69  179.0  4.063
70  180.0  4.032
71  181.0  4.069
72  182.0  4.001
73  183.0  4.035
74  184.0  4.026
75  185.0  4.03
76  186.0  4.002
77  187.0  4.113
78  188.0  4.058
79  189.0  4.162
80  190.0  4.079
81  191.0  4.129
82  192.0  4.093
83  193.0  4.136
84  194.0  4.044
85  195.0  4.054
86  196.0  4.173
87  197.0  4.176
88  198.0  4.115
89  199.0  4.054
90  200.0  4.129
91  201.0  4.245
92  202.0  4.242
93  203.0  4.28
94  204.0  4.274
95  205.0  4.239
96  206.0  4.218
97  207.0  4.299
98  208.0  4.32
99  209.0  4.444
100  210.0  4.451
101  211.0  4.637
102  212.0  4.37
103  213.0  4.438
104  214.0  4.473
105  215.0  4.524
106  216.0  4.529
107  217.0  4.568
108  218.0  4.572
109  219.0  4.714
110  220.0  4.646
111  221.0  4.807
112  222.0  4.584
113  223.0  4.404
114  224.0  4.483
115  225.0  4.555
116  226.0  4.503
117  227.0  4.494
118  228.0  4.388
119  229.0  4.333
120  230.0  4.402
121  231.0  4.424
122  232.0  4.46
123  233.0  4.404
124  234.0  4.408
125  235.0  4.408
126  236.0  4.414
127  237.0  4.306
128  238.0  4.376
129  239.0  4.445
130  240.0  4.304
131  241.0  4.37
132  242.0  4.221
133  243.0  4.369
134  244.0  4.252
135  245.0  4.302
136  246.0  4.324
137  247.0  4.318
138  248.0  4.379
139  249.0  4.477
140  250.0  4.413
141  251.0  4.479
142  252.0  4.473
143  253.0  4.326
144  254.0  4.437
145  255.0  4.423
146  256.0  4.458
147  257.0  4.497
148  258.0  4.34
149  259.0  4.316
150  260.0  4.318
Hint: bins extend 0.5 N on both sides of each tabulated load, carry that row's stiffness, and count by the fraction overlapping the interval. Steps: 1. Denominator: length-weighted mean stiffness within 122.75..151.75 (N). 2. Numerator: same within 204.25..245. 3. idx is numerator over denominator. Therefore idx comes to 1.3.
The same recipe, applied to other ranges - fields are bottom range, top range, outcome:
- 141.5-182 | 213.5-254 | 1.14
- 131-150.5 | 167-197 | 1.29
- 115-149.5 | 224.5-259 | 1.24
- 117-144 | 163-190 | 1.15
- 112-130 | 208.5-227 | 1.09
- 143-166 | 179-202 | 1.06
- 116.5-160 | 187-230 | 1.19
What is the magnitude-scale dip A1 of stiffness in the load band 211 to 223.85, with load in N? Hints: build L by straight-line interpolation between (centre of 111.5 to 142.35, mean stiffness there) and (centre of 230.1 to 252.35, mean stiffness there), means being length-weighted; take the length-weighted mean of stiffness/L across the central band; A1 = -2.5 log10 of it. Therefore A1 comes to -0.080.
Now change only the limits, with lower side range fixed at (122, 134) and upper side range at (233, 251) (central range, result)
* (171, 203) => 0.004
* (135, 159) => 0.138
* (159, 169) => -0.025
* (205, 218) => -0.056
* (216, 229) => -0.070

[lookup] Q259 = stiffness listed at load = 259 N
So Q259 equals 4.316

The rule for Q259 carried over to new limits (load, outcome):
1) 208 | 4.32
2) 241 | 4.37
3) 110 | 4.147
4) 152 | 3.992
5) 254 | 4.437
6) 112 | 4.326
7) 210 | 4.451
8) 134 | 3.084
